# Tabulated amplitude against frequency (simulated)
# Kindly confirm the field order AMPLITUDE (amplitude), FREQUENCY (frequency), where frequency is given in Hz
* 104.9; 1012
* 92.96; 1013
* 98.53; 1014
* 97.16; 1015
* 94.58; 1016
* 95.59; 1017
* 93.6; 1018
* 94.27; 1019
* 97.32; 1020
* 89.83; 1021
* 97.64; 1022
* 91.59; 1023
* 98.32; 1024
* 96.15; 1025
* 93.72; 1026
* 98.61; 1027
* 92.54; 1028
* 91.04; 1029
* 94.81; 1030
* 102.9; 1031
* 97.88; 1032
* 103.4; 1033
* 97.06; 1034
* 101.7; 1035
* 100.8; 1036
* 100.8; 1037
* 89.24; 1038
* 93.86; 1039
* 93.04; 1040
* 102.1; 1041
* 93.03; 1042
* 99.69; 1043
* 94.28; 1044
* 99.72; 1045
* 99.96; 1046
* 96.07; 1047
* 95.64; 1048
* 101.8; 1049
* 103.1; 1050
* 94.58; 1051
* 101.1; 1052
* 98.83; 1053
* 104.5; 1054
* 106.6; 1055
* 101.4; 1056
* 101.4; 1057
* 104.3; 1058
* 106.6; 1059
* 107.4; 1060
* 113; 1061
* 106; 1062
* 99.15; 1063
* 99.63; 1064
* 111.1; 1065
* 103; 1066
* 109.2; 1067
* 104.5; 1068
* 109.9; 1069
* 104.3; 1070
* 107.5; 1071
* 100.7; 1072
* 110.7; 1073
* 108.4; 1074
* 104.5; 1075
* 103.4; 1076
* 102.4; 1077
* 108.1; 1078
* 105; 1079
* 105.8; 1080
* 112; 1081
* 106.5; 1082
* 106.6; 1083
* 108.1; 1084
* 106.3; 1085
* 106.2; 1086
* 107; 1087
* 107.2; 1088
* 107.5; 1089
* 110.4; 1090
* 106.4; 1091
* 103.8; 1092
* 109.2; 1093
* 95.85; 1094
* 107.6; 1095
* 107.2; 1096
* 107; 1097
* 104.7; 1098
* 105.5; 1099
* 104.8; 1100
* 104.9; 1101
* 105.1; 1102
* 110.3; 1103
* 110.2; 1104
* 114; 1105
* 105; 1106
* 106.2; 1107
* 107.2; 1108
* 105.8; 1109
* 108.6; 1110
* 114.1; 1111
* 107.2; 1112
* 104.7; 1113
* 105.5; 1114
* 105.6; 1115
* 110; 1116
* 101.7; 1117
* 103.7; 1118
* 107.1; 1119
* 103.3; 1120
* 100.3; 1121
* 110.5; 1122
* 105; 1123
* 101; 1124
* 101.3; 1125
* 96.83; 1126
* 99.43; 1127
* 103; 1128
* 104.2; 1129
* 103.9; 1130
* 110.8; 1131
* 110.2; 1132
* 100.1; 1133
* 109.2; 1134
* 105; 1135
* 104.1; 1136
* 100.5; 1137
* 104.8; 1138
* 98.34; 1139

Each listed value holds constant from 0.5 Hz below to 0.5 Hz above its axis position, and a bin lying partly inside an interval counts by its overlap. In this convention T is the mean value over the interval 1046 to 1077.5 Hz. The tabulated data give 104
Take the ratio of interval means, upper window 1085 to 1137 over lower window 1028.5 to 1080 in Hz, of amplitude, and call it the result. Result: 1.0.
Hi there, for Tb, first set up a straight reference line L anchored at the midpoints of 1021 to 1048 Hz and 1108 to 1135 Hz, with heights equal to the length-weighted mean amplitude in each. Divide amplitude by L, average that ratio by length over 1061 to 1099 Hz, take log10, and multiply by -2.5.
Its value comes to -0.052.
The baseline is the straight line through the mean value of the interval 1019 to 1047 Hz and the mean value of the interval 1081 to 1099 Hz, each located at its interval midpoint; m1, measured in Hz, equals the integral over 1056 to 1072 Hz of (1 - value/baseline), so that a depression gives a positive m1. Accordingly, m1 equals -0.6 Hz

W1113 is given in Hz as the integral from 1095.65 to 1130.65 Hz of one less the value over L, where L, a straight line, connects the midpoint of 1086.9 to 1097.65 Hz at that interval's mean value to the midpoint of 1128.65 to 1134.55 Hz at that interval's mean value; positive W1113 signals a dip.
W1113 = 0.25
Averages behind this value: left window 106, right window 106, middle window 106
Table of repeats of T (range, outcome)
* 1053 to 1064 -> 105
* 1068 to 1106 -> 107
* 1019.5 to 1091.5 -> 102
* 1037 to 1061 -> 99.8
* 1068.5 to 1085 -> 106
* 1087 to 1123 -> 107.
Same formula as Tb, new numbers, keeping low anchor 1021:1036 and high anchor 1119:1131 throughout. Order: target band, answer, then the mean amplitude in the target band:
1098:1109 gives -0.056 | 107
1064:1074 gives -0.074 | 106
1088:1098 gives -0.053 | 106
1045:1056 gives -0.021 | 100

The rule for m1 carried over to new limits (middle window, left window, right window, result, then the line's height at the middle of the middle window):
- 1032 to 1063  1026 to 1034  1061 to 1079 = 0.2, 101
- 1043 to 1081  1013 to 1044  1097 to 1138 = -1.5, 99.8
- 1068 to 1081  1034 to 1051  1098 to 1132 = -0.6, 101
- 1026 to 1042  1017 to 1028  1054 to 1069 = 0.2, 98.1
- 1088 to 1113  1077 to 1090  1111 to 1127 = -0.3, 106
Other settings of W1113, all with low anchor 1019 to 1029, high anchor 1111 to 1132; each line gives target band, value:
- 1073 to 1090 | -1.05 Hz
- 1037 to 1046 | 0.04 Hz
